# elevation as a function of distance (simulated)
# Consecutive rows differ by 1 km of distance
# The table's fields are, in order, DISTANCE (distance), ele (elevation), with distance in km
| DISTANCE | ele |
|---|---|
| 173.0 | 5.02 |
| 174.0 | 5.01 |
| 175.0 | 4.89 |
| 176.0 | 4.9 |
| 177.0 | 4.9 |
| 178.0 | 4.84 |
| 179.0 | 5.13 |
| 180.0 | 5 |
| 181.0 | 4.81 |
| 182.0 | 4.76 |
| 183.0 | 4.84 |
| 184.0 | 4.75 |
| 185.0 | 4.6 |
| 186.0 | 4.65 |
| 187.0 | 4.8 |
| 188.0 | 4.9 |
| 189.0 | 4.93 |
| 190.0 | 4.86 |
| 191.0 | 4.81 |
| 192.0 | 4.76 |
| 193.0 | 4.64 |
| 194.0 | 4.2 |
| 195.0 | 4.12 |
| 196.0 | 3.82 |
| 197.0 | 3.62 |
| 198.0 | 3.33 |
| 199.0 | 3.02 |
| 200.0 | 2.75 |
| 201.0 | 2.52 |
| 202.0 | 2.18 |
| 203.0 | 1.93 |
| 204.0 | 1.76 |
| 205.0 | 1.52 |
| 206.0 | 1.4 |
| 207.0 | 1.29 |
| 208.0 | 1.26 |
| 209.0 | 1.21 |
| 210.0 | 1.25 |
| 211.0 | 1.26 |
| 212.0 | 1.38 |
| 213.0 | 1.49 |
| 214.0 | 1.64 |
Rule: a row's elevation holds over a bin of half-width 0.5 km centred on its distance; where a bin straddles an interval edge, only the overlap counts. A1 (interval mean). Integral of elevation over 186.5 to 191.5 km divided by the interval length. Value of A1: 4.86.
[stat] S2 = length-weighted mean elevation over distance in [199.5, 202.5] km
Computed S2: 2.48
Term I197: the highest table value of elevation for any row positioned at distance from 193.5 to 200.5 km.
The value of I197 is 4.2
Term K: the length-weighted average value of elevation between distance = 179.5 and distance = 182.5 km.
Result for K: 4.86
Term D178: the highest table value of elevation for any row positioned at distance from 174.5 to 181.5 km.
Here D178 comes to 5.13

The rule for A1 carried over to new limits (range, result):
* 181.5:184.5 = 4.78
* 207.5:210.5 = 1.24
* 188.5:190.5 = 4.89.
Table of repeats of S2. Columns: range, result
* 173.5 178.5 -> 4.91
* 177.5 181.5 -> 4.94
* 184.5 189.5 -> 4.78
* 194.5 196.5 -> 3.97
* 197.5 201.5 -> 2.9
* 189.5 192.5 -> 4.81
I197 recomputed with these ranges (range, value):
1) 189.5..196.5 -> 4.86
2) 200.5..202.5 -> 2.52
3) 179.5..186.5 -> 5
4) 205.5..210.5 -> 1.4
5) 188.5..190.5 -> 4.93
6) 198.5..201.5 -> 3.02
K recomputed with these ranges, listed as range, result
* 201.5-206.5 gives 1.76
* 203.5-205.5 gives 1.64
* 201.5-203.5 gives 2.06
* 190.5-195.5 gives 4.51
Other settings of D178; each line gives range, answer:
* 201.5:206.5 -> 2.18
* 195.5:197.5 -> 3.82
